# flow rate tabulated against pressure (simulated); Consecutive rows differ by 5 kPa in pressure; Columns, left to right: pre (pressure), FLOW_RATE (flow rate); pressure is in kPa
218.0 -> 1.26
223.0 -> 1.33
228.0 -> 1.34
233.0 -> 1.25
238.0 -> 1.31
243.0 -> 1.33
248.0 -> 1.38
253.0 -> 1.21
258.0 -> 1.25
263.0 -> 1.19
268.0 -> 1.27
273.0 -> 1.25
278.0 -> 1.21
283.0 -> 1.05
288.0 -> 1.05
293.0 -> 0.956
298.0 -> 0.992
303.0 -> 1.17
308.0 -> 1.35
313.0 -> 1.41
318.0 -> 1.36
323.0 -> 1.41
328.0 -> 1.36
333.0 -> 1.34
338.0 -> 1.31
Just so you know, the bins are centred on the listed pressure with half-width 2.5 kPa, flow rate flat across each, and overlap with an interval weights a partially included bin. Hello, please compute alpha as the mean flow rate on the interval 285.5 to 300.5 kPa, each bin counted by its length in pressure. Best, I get 0.999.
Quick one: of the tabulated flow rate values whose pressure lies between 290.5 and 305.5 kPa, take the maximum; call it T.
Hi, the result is 1.17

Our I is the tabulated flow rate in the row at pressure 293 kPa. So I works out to 0.956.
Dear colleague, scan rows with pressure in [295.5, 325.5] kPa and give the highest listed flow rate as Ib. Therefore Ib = 1.41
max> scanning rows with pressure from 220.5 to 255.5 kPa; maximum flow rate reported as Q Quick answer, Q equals 1.38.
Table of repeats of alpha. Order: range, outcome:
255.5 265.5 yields 1.22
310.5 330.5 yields 1.39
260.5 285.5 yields 1.19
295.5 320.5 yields 1.26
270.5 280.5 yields 1.23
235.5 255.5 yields 1.31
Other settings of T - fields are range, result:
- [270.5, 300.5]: 1.25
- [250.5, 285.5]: 1.27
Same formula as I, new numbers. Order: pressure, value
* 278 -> 1.21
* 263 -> 1.19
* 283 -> 1.05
